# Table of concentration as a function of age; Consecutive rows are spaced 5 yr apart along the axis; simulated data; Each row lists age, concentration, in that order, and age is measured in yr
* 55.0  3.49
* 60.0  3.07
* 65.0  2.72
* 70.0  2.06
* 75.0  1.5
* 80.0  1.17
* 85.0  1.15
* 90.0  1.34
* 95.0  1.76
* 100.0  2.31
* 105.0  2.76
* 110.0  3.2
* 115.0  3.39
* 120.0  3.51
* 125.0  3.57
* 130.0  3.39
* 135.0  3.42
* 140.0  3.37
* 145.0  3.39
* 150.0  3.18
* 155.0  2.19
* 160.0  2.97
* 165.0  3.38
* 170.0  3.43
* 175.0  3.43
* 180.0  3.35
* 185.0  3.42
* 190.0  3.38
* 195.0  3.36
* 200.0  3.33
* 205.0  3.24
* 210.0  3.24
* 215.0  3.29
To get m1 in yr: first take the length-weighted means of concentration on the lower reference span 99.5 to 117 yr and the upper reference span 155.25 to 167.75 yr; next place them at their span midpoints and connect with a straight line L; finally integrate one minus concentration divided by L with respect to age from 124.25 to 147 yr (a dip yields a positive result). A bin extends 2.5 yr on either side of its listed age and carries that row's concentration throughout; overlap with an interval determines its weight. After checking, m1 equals -3.3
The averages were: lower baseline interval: 2.97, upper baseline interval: 3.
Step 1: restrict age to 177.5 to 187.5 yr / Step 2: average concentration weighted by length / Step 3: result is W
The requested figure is 3.39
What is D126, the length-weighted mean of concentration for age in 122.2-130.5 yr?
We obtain 3.5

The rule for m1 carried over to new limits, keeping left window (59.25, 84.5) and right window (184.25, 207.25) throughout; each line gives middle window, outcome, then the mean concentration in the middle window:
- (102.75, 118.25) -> -4.8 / 3.14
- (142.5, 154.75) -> -1.2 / 3.08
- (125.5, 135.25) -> -3.1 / 3.44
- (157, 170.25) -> -0.9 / 3.19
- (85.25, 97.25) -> 3.9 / 1.47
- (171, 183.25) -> -1.0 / 3.4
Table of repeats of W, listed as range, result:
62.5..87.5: 1.72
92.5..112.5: 2.51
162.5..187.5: 3.4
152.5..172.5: 2.99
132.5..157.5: 3.11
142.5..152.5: 3.29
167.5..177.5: 3.43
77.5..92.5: 1.22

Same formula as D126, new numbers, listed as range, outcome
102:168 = 3.2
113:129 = 3.48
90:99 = 1.74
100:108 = 2.65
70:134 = 2.43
